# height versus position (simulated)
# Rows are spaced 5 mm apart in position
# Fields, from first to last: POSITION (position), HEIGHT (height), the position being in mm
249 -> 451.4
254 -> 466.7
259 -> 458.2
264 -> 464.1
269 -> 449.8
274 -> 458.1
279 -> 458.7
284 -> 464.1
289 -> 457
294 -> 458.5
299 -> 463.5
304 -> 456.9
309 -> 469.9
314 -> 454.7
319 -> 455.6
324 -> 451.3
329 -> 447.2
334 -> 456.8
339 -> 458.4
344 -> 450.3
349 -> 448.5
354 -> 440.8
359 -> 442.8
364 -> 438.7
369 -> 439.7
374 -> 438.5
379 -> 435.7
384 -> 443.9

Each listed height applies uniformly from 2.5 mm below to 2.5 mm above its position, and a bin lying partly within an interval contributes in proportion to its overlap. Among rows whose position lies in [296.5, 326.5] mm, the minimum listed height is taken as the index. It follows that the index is 451.3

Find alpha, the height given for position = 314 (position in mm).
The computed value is 454.7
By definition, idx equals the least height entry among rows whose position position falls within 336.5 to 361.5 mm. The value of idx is 440.8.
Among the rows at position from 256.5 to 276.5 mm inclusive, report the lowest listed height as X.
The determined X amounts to 449.8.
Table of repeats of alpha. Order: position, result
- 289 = 457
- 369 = 439.7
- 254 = 466.7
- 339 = 458.4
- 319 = 455.6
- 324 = 451.3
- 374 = 438.5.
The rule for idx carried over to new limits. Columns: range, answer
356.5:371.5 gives 438.7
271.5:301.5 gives 457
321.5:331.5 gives 447.2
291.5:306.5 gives 456.9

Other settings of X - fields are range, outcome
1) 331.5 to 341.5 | 456.8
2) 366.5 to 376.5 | 438.5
